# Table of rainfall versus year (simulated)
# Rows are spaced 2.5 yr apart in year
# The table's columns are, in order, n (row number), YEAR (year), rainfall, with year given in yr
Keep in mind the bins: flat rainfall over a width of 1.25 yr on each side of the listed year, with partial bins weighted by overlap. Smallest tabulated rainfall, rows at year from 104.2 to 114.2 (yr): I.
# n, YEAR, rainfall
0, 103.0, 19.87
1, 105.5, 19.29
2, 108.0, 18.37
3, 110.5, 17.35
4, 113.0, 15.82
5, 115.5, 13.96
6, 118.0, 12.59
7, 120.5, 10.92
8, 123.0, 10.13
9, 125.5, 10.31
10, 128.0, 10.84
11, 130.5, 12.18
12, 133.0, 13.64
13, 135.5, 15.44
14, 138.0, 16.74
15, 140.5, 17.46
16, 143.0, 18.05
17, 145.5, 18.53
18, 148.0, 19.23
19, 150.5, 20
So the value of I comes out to 15.82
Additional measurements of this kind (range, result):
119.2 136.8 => 10.13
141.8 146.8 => 18.05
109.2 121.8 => 10.92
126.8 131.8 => 10.84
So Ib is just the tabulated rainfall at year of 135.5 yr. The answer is 15.44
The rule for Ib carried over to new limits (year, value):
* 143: 18.05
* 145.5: 18.53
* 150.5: 20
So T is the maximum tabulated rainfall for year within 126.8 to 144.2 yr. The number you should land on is 18.05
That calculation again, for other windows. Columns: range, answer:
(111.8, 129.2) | 15.82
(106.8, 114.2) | 18.37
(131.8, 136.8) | 15.44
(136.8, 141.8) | 17.46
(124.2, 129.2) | 10.84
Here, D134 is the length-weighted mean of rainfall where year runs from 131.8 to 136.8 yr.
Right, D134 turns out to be 14.6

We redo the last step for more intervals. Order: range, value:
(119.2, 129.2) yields 10.6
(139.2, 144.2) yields 17.7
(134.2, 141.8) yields 16.5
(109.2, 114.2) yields 16.6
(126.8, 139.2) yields 13.8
